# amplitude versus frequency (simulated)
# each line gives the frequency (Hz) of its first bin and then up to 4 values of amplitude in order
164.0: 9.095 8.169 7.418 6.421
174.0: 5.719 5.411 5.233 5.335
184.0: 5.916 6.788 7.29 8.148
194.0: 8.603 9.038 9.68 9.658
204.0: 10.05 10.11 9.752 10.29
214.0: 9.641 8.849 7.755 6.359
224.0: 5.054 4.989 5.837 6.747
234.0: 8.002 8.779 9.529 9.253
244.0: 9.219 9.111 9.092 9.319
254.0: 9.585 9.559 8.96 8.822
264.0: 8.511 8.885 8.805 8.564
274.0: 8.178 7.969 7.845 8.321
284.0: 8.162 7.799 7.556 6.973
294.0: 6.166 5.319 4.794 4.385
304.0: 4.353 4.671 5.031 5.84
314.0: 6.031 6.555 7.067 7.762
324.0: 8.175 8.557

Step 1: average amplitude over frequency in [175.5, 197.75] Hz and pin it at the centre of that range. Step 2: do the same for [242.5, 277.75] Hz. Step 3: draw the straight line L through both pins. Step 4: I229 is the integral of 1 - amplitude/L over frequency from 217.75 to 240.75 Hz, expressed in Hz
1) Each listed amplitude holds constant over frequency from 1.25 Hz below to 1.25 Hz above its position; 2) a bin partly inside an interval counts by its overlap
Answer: 2.90 Hz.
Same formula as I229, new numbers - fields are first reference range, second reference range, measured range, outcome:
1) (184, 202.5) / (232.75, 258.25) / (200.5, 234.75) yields 2.28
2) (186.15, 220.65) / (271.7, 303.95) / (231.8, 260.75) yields -4.08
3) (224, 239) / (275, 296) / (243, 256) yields -3.91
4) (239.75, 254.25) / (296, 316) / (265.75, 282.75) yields -2.37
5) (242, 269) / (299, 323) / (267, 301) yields 0.12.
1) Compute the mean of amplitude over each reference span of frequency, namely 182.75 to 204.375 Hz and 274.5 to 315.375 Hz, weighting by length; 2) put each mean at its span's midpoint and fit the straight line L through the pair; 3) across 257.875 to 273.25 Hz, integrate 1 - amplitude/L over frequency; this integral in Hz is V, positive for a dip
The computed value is -4.04 Hz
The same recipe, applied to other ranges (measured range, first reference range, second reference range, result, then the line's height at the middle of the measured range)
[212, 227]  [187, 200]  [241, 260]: 2.4 Hz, 8.81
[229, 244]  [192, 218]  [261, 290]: 1.1 Hz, 8.96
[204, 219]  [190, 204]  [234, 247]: -0.8 Hz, 9.08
